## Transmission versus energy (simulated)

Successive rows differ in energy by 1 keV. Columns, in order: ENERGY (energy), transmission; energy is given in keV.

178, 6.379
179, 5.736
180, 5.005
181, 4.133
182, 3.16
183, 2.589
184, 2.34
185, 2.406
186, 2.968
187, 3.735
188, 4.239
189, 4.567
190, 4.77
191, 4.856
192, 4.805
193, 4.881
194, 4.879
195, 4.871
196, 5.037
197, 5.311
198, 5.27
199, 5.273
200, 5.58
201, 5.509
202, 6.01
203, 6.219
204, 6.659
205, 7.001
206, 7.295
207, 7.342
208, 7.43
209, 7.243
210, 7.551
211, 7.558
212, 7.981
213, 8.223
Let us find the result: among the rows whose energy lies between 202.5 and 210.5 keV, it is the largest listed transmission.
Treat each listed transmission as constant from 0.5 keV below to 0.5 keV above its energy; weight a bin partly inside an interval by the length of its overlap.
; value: 7.551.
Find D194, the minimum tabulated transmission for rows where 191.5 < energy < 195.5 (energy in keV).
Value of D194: 4.805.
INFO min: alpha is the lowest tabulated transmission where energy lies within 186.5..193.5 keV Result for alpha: 3.735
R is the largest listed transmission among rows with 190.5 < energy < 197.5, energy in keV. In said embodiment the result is 5.311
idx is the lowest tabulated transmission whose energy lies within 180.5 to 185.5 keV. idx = 2.34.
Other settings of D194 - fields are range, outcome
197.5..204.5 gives 5.27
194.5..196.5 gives 4.871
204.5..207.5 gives 7.001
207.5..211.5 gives 7.243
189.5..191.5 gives 4.77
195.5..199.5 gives 5.037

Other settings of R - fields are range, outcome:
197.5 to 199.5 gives 5.273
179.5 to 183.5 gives 5.005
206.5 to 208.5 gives 7.43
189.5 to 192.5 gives 4.856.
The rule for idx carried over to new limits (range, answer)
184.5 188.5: 2.406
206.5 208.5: 7.342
